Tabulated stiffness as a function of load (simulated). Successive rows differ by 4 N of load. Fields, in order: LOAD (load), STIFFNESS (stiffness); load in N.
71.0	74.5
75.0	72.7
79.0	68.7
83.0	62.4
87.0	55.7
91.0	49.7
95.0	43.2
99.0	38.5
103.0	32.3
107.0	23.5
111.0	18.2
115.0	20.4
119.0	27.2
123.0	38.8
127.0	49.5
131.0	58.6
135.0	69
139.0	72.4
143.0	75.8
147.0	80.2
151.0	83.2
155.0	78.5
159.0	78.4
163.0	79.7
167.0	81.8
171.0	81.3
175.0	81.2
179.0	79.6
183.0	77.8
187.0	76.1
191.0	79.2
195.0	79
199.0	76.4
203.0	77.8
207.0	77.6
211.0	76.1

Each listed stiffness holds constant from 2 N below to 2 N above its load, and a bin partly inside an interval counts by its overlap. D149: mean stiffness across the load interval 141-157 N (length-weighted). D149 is 79.4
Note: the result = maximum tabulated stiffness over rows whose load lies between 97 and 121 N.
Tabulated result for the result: 38.5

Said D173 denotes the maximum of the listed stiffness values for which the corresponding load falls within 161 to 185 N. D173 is 81.8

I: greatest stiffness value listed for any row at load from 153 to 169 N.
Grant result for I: 81.8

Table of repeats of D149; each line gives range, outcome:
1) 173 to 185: 79.5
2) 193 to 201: 77.7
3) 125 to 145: 65.1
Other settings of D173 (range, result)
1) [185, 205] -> 79.2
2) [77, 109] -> 68.7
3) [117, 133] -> 58.6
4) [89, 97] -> 49.7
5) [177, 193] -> 79.6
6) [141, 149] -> 80.2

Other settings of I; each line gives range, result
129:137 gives 69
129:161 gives 83.2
